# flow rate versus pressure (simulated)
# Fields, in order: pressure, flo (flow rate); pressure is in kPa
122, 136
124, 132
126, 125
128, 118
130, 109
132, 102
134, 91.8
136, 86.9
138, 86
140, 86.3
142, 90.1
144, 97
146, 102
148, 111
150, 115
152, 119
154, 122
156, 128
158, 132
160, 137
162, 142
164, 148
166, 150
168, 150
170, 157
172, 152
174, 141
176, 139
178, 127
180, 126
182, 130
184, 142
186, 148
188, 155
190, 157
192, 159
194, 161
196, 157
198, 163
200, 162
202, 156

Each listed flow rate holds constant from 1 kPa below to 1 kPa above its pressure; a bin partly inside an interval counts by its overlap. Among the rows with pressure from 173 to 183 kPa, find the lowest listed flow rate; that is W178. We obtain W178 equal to 126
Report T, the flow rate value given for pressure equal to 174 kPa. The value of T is 141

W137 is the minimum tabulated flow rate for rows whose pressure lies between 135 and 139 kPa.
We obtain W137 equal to 86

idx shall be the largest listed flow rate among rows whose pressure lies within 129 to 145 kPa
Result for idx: 109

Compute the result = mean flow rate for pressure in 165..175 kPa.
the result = 150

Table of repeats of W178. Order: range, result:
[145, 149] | 102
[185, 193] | 148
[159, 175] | 137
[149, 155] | 115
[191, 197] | 157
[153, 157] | 122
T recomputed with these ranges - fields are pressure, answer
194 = 161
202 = 156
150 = 115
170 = 157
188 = 155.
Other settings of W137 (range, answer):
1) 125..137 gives 86.9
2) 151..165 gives 119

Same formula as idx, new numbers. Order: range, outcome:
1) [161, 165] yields 148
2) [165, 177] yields 157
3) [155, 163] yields 142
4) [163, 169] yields 150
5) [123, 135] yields 132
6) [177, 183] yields 130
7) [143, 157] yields 128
